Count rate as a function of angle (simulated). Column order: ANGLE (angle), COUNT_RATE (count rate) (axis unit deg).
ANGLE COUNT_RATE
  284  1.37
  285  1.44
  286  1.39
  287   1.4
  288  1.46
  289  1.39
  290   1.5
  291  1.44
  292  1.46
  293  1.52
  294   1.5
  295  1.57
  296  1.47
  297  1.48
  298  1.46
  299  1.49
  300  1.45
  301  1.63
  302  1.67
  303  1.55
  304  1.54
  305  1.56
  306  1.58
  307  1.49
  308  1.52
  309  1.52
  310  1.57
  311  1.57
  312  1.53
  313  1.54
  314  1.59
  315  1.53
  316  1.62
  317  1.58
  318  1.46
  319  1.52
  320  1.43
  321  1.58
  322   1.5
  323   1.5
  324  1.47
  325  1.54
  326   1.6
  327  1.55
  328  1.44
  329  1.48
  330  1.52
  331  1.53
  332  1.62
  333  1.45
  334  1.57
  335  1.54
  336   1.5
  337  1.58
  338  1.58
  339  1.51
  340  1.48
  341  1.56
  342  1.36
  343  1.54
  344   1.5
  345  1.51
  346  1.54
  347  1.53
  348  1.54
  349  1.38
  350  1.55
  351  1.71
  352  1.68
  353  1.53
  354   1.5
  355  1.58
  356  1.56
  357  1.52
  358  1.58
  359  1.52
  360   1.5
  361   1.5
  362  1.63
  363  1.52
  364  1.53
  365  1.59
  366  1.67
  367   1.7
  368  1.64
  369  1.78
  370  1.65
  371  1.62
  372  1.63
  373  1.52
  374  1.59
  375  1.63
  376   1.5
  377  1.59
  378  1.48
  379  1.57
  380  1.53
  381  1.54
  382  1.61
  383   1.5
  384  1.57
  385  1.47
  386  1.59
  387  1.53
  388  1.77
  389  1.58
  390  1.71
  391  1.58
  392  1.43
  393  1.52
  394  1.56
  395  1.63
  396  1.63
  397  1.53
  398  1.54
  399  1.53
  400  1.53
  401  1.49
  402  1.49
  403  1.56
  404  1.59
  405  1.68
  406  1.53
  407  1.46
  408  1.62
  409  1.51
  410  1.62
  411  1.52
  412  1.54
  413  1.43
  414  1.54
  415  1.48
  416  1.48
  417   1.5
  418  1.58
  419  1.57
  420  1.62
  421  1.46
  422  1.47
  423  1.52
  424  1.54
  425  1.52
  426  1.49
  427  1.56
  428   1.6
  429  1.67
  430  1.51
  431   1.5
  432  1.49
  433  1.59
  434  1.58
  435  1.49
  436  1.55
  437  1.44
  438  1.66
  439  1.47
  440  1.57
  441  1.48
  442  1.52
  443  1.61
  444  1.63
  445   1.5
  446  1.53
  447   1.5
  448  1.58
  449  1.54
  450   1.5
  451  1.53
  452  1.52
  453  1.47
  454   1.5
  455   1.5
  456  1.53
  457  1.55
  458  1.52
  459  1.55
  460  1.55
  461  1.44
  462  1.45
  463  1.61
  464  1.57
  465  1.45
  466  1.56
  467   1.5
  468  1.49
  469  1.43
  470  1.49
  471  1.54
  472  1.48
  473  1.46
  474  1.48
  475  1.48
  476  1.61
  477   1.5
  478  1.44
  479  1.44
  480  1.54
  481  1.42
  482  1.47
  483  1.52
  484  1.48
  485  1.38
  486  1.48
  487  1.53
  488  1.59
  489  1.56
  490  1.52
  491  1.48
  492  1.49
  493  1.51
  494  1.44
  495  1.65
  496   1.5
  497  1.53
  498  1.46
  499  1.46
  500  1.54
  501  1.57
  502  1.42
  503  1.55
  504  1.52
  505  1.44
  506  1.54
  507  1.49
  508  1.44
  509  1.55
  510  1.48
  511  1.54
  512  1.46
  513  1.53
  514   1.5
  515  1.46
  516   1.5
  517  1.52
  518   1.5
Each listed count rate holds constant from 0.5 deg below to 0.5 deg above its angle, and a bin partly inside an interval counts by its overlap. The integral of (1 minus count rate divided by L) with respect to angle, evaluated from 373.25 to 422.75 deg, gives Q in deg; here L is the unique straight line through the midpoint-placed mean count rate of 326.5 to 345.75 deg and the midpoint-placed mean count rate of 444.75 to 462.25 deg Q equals -1.11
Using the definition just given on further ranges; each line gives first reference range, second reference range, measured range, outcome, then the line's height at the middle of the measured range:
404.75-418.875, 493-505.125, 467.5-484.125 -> 0.3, 1.52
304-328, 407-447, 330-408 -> -1.2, 1.54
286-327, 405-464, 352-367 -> -0.4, 1.52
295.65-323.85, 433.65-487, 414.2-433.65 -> -0.2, 1.52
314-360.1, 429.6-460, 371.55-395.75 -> -0.6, 1.53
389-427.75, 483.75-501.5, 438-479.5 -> 0.2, 1.52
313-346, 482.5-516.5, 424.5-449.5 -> -0.5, 1.51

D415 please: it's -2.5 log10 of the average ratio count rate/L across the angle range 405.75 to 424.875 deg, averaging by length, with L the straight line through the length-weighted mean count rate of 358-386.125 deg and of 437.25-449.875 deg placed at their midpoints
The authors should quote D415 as 0.02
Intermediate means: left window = 1.58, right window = 1.55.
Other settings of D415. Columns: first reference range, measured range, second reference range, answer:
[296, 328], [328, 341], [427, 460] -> 0.00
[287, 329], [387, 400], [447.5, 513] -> -0.05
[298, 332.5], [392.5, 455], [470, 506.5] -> -0.02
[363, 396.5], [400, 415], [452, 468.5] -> 0.02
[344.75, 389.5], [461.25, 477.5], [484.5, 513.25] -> 0.01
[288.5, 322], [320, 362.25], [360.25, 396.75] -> 0.02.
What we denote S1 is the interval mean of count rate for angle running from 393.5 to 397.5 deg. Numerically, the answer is 1.59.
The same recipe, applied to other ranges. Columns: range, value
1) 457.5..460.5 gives 1.54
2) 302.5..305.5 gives 1.55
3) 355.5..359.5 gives 1.54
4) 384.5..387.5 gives 1.53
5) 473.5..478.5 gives 1.5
